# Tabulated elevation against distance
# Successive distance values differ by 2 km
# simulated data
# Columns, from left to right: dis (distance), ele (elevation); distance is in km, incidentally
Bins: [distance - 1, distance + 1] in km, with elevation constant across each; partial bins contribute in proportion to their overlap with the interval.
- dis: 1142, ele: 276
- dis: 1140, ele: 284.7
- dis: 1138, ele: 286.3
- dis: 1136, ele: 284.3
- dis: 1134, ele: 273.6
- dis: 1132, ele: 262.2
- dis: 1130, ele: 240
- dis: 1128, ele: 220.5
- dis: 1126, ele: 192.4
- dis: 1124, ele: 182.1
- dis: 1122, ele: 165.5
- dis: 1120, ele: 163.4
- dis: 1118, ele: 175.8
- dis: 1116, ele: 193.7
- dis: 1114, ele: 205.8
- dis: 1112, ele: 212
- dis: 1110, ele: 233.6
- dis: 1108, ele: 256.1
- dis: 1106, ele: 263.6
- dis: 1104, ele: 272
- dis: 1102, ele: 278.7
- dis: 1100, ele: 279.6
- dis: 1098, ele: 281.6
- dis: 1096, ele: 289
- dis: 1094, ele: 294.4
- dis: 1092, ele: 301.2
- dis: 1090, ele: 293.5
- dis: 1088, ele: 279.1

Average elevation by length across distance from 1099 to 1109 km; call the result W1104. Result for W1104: 270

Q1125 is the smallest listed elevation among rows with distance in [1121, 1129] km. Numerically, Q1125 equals 165.5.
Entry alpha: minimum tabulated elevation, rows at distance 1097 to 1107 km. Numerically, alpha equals 263.6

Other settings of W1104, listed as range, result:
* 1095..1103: 282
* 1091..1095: 298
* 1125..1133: 229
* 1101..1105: 275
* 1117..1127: 176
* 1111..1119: 197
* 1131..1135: 268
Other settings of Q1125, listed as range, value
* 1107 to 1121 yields 163.4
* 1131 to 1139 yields 262.2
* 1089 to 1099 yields 281.6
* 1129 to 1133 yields 240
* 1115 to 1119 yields 175.8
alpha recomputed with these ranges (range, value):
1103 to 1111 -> 233.6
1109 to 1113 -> 212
